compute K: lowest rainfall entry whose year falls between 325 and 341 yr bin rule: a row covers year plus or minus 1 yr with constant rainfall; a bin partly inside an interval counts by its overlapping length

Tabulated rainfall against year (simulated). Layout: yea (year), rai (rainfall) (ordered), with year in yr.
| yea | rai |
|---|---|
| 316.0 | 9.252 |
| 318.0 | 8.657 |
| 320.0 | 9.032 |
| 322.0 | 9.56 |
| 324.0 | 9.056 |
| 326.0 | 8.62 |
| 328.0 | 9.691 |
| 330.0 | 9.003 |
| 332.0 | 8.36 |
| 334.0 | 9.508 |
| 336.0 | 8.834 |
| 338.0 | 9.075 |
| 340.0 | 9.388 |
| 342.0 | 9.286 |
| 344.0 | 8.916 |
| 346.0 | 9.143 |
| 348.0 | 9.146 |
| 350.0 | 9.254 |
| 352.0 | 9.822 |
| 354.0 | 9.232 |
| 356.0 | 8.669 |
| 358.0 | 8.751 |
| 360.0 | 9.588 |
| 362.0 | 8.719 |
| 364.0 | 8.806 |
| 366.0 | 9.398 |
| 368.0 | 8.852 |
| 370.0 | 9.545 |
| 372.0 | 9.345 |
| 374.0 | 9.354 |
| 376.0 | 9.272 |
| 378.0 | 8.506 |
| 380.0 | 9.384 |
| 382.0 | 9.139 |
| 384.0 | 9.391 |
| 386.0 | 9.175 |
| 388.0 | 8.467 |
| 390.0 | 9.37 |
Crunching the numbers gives 8.36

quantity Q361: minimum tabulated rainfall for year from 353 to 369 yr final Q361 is 8.669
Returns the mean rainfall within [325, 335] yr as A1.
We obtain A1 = 9.04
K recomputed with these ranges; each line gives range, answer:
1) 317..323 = 8.657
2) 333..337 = 8.834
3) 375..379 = 8.506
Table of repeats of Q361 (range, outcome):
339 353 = 8.916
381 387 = 9.139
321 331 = 8.62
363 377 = 8.806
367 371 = 8.852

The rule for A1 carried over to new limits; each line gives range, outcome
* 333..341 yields 9.2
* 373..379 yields 9.04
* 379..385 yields 9.3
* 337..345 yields 9.17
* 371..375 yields 9.35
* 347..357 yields 9.22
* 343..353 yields 9.26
